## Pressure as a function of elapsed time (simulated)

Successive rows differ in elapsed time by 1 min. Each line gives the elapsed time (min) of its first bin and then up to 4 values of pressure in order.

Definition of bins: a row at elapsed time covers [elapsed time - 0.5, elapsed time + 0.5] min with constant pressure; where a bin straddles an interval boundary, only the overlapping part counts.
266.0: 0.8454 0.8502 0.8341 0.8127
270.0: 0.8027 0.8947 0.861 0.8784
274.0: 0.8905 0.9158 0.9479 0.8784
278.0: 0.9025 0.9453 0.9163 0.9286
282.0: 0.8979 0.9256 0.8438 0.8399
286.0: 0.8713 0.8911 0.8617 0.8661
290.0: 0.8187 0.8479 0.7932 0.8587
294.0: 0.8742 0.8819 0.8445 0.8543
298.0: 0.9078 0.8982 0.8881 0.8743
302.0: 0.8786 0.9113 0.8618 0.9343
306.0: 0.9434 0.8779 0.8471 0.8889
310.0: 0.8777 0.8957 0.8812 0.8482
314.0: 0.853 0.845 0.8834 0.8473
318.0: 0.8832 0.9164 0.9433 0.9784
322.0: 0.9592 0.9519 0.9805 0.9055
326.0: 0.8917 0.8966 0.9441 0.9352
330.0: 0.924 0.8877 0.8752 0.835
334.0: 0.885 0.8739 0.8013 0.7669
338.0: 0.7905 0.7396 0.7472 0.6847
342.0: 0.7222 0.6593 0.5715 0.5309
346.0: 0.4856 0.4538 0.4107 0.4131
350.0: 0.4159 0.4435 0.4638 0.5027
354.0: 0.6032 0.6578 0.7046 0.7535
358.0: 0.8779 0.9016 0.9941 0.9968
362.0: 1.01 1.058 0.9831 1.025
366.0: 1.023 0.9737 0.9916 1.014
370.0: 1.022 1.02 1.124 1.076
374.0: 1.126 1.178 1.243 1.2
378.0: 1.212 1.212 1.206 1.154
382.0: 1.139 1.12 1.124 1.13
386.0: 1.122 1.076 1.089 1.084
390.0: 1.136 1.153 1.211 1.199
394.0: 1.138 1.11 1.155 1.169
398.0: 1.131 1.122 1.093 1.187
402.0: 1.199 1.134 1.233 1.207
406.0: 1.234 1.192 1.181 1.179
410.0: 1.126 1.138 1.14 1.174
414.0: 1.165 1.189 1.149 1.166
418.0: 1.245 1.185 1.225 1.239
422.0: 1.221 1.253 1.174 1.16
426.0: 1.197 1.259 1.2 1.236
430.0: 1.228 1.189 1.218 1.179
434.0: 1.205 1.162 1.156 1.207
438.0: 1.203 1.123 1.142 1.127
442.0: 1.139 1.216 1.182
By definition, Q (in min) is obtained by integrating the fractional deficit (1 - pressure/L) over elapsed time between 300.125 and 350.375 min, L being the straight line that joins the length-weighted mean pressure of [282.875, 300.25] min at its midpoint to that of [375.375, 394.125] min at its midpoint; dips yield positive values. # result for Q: 7.69 min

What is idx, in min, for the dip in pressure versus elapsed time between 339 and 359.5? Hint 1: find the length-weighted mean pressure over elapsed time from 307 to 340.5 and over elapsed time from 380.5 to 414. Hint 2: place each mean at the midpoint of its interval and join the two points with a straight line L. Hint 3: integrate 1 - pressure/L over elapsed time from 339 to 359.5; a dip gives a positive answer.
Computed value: 7.8 min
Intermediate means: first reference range 0.878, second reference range 1.15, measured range 0.604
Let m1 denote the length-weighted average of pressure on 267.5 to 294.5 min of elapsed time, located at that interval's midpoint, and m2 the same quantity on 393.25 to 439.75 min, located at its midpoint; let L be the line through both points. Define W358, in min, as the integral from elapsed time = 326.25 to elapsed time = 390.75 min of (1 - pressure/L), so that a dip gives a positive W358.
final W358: 10.0 min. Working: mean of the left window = 0.874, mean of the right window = 1.18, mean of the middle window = 0.892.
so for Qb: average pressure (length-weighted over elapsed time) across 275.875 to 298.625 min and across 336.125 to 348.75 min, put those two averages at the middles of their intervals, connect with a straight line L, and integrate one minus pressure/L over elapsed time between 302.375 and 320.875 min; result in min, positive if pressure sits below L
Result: -2.9 min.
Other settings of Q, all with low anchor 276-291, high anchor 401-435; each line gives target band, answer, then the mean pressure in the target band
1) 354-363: 1.7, 0.859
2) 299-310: 0.5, 0.89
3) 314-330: 1.0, 0.916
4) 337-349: 4.8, 0.616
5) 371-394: -0.7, 1.15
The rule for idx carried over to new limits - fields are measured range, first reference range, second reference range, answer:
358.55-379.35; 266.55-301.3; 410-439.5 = 0.0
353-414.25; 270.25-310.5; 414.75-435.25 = 1.4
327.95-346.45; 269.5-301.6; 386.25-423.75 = 4.3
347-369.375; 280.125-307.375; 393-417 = 5.8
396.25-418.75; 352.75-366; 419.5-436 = -1.3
